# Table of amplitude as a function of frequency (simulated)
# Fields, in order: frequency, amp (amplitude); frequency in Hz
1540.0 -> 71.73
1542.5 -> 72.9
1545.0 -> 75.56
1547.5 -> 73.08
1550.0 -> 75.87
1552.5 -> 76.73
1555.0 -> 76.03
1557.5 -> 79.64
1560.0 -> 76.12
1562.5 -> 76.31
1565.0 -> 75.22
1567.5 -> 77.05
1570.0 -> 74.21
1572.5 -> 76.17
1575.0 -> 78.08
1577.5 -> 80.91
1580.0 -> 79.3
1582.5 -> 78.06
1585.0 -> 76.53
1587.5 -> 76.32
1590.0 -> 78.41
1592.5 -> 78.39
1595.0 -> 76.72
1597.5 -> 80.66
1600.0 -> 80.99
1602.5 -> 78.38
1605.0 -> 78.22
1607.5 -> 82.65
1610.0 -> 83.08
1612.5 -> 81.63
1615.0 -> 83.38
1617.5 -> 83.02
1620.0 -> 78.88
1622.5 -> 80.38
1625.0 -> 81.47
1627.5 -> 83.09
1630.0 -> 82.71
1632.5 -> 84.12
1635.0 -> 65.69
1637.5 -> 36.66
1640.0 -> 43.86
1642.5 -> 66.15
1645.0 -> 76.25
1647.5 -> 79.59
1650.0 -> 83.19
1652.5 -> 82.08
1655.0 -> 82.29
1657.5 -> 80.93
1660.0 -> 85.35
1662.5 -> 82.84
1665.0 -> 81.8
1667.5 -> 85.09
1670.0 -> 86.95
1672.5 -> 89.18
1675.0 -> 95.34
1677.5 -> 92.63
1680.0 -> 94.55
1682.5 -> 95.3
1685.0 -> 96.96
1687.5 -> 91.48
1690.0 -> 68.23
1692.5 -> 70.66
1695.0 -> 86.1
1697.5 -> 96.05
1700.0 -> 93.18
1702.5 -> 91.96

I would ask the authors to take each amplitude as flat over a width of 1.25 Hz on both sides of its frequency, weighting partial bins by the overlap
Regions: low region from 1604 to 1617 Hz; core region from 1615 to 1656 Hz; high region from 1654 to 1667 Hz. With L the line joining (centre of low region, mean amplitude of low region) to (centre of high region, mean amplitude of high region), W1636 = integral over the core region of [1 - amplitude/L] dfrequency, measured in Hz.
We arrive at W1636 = 3.9 Hz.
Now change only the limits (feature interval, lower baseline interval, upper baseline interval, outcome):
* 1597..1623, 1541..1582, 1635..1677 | -1.4 Hz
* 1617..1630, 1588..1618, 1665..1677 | 0.2 Hz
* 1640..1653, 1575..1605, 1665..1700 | 1.6 Hz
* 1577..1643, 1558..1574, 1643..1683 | 3.1 Hz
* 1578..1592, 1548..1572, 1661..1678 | 0.2 Hz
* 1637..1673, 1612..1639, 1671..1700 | 2.6 Hz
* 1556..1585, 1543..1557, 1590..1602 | -0.1 Hz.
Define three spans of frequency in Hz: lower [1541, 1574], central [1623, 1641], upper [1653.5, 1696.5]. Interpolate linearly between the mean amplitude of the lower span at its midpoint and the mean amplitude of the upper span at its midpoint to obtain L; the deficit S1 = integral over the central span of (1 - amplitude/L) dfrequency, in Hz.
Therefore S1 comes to 2.9 Hz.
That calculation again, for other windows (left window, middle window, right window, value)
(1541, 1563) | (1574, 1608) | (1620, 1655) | -1.9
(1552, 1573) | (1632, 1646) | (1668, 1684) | 4.2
